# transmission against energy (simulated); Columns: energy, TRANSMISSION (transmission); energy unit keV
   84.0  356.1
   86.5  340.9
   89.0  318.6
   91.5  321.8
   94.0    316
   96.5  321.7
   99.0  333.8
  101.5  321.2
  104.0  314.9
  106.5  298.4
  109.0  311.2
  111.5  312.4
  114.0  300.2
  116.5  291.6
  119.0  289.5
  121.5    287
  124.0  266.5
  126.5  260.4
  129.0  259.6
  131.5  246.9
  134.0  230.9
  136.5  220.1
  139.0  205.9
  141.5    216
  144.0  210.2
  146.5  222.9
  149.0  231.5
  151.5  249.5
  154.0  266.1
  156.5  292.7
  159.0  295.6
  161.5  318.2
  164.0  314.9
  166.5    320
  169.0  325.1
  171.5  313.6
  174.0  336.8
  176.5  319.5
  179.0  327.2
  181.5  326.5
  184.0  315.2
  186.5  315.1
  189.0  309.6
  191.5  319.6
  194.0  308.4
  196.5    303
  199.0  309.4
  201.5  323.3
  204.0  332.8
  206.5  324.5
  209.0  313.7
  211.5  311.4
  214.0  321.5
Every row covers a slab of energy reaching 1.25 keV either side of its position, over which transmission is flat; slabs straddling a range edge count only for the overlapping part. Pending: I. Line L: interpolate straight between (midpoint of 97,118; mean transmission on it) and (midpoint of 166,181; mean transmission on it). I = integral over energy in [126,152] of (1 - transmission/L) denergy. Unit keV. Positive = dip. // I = 7.1 keV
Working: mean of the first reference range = 311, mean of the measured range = 231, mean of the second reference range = 324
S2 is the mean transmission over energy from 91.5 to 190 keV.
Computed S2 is 288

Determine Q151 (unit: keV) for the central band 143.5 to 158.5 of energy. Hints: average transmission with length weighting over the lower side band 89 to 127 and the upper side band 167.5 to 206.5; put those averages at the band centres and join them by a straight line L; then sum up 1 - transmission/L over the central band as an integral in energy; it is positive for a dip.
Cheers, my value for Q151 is 3.0 keV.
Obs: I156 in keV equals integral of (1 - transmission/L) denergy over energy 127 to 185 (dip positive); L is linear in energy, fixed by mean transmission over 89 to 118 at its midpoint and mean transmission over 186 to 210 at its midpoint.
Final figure 7.1 keV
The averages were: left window 313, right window 316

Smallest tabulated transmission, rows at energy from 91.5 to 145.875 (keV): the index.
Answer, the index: 205.9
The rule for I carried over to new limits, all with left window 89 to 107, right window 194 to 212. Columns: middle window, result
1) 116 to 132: 2.3 keV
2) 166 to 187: -0.3 keV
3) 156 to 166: 0.3 keV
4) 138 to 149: 3.5 keV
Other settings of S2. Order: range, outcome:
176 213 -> 317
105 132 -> 285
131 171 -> 262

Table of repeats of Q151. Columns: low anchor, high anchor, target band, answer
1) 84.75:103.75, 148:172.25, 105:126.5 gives 1.5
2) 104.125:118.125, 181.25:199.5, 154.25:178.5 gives -0.3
